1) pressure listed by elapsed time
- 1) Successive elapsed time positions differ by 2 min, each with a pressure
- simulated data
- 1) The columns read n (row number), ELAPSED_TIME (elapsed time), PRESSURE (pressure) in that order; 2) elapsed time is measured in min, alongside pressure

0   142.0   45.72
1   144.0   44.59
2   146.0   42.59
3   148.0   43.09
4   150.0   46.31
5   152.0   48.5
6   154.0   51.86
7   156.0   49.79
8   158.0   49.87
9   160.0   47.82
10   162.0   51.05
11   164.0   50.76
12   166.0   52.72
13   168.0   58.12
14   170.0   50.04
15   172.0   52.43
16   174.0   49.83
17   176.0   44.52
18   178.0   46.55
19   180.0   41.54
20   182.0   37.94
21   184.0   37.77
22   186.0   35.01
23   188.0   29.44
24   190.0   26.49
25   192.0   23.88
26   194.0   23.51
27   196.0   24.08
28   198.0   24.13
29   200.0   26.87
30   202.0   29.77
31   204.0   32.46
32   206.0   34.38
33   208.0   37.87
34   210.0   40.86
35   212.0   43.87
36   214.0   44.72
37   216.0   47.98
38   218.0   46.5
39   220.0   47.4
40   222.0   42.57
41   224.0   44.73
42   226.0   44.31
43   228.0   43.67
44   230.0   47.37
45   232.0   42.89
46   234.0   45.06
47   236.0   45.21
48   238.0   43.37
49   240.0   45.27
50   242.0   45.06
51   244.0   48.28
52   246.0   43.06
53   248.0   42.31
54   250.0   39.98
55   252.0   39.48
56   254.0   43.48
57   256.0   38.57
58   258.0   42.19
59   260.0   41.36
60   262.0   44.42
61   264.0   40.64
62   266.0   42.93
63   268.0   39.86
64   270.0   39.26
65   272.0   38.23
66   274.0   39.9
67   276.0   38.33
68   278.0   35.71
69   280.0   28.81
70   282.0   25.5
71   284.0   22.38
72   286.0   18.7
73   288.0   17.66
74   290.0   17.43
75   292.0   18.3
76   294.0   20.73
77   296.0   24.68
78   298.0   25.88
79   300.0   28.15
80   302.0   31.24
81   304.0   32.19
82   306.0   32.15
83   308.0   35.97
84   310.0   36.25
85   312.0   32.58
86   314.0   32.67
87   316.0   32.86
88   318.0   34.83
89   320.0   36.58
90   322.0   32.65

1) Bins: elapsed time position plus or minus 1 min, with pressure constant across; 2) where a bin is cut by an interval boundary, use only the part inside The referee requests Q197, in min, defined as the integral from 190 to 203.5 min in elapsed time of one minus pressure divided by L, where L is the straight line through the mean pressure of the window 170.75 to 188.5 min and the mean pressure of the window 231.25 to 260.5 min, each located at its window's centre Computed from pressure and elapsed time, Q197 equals 5.31 min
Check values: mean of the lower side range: 42.1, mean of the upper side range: 43.1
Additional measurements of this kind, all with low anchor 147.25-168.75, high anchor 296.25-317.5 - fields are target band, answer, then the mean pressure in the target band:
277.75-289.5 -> 3.7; 23.8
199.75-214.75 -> 2.5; 36.7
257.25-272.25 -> -1.7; 41.2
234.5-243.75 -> -1.1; 45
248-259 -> -0.7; 40.9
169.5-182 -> 0.3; 46.6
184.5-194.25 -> 3.7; 28.5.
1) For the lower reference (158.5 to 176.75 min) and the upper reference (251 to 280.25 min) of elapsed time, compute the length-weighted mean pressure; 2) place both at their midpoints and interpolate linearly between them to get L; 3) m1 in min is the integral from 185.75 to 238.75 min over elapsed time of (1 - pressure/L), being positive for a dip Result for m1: 9.0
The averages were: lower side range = 50.9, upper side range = 39.8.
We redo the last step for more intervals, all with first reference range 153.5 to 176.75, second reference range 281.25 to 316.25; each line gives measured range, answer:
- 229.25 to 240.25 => -1.86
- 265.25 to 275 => -2.43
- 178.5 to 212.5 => 9.67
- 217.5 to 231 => -1.68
